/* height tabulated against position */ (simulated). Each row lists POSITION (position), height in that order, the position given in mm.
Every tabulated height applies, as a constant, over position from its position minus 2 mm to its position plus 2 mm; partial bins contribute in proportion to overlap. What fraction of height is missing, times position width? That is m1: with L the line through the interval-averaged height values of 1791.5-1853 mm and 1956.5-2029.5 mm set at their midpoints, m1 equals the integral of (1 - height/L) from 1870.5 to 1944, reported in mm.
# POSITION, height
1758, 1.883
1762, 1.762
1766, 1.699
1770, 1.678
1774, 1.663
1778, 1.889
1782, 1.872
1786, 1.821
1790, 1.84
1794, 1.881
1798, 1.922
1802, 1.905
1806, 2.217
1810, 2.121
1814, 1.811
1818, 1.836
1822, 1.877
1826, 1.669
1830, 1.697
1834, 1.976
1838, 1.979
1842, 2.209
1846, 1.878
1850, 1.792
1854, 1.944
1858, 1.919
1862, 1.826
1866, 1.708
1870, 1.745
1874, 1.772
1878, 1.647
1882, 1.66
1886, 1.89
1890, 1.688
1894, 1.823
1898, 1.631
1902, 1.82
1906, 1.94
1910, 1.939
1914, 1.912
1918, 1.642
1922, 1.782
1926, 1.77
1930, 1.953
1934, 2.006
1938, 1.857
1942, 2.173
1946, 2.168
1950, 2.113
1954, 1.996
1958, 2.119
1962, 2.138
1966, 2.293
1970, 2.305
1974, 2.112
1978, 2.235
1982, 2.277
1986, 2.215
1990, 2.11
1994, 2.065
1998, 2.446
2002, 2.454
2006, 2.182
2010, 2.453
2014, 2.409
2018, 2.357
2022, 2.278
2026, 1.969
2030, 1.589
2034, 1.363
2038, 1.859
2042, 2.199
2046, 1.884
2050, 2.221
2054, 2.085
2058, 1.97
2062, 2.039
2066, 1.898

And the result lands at 8.83 mm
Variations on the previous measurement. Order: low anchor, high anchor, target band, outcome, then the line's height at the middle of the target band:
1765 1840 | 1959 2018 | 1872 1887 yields 2.20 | 2.03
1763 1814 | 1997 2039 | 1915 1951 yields 1.69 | 2.03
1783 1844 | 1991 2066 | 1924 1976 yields -1.18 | 2.03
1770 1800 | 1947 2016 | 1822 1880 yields 3.59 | 1.96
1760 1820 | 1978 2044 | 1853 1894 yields 3.93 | 1.97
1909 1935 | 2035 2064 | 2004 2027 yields -3.72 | 1.97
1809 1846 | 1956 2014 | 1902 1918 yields 1.55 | 2.08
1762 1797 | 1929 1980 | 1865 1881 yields 2.04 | 1.97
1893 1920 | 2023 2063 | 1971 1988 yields -3.11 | 1.87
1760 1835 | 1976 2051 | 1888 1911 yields 2.11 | 1.98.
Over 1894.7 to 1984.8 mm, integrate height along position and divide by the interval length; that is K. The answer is 2.01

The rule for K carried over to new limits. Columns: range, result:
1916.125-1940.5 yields 1.84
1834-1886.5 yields 1.85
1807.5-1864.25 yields 1.9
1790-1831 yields 1.9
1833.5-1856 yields 1.96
